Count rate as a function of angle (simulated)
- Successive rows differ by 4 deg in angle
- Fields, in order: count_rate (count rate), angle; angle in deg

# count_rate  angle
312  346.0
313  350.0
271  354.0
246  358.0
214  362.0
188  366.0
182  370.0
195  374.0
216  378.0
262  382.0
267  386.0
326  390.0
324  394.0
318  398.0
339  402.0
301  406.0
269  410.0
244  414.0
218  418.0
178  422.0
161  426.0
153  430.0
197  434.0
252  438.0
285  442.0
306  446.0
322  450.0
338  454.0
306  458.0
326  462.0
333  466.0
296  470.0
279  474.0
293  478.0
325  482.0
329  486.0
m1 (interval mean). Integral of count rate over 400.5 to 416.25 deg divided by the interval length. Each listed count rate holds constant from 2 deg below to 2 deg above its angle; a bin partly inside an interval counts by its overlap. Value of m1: 286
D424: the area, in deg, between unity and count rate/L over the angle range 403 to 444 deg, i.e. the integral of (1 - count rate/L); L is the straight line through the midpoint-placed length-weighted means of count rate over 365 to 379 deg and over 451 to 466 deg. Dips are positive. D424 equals 6.2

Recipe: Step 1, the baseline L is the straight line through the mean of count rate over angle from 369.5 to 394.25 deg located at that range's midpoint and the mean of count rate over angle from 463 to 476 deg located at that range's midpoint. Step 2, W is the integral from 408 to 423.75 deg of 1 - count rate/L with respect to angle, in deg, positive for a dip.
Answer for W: 2.56 deg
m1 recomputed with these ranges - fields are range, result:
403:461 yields 255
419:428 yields 175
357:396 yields 242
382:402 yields 307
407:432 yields 208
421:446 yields 214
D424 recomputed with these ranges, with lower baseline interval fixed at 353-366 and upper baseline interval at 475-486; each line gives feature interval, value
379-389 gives -0.69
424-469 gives 2.87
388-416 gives -4.70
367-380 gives 2.42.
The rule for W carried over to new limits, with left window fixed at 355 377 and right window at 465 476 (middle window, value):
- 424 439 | 4.5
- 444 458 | -1.8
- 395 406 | -3.9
